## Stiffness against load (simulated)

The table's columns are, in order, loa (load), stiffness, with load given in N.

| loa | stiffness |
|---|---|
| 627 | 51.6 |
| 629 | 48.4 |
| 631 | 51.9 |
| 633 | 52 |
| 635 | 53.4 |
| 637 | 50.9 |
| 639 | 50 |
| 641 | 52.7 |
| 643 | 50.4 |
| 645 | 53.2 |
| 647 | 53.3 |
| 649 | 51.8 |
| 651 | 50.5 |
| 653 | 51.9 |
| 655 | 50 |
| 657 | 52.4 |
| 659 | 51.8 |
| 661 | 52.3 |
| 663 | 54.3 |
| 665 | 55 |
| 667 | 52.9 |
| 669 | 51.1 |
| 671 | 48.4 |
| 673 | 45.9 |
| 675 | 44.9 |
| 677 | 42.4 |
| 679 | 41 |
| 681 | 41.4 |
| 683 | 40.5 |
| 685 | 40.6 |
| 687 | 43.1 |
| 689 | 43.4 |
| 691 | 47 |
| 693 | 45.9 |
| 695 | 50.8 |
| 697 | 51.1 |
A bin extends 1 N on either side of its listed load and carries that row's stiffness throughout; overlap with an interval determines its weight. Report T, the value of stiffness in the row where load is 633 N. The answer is 52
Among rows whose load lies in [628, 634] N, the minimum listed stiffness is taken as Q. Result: 48.4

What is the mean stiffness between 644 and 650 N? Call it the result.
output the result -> 52.8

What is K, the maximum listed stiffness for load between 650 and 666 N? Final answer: 55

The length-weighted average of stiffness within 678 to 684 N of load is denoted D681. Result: 41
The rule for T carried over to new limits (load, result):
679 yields 41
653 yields 51.9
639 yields 50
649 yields 51.8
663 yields 54.3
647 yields 53.3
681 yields 41.4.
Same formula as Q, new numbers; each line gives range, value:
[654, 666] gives 50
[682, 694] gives 40.5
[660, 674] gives 45.9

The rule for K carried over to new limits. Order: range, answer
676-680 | 42.4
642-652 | 53.3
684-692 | 47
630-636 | 53.4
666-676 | 52.9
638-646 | 53.2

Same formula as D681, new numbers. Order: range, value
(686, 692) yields 44.5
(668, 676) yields 47.6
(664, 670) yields 53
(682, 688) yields 41.4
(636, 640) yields 50.5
